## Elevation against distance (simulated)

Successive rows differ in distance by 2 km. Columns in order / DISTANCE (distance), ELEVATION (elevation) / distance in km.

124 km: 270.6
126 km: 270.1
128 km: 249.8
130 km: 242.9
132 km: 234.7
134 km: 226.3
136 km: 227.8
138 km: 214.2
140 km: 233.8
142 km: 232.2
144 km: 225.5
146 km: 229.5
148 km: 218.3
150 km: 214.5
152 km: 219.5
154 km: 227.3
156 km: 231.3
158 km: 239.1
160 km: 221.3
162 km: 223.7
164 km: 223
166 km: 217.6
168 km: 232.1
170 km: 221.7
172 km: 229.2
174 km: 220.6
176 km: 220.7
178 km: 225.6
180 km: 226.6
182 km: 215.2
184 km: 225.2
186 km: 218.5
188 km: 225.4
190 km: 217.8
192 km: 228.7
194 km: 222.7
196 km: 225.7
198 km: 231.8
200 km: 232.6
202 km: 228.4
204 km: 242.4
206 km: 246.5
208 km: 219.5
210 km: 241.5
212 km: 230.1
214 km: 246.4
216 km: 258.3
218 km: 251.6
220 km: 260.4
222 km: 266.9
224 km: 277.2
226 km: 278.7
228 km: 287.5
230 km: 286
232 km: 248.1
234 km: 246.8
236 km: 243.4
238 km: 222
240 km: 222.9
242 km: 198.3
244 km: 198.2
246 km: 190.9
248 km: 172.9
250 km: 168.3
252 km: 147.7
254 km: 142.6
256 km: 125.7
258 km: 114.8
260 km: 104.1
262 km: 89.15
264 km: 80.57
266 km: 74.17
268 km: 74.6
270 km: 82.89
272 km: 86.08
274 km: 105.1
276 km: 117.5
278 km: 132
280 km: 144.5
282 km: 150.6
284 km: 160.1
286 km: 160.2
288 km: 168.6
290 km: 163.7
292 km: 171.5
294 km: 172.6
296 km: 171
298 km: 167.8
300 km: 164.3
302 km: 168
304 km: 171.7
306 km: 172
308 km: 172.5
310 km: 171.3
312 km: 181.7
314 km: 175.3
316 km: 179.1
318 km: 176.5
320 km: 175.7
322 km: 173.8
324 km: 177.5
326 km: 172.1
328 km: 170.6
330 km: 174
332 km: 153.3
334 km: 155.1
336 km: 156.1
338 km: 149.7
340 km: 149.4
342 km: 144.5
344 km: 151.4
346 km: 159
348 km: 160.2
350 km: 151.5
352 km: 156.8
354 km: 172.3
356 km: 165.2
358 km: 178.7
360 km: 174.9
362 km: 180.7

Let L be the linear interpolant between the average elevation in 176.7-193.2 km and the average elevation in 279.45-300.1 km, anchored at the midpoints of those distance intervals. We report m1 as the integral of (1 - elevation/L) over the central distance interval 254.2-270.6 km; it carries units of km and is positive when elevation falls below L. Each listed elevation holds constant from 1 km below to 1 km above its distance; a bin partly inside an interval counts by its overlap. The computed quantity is 7.6 km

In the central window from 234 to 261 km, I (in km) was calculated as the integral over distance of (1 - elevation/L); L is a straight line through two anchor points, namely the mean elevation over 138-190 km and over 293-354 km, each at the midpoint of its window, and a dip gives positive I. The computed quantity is 2.57 km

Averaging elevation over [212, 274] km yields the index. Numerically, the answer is 188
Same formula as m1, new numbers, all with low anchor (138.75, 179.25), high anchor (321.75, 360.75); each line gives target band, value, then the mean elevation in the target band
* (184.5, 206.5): -1.7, 229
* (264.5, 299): 8.9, 135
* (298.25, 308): 0.3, 169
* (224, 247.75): -4.7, 238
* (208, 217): -1.5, 241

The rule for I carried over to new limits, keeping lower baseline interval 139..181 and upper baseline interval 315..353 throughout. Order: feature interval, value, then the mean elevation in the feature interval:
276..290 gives 2.3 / 151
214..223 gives -2.4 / 258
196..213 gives -2.0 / 234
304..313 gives -0.1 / 174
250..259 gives 2.6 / 137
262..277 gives 7.8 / 88.7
